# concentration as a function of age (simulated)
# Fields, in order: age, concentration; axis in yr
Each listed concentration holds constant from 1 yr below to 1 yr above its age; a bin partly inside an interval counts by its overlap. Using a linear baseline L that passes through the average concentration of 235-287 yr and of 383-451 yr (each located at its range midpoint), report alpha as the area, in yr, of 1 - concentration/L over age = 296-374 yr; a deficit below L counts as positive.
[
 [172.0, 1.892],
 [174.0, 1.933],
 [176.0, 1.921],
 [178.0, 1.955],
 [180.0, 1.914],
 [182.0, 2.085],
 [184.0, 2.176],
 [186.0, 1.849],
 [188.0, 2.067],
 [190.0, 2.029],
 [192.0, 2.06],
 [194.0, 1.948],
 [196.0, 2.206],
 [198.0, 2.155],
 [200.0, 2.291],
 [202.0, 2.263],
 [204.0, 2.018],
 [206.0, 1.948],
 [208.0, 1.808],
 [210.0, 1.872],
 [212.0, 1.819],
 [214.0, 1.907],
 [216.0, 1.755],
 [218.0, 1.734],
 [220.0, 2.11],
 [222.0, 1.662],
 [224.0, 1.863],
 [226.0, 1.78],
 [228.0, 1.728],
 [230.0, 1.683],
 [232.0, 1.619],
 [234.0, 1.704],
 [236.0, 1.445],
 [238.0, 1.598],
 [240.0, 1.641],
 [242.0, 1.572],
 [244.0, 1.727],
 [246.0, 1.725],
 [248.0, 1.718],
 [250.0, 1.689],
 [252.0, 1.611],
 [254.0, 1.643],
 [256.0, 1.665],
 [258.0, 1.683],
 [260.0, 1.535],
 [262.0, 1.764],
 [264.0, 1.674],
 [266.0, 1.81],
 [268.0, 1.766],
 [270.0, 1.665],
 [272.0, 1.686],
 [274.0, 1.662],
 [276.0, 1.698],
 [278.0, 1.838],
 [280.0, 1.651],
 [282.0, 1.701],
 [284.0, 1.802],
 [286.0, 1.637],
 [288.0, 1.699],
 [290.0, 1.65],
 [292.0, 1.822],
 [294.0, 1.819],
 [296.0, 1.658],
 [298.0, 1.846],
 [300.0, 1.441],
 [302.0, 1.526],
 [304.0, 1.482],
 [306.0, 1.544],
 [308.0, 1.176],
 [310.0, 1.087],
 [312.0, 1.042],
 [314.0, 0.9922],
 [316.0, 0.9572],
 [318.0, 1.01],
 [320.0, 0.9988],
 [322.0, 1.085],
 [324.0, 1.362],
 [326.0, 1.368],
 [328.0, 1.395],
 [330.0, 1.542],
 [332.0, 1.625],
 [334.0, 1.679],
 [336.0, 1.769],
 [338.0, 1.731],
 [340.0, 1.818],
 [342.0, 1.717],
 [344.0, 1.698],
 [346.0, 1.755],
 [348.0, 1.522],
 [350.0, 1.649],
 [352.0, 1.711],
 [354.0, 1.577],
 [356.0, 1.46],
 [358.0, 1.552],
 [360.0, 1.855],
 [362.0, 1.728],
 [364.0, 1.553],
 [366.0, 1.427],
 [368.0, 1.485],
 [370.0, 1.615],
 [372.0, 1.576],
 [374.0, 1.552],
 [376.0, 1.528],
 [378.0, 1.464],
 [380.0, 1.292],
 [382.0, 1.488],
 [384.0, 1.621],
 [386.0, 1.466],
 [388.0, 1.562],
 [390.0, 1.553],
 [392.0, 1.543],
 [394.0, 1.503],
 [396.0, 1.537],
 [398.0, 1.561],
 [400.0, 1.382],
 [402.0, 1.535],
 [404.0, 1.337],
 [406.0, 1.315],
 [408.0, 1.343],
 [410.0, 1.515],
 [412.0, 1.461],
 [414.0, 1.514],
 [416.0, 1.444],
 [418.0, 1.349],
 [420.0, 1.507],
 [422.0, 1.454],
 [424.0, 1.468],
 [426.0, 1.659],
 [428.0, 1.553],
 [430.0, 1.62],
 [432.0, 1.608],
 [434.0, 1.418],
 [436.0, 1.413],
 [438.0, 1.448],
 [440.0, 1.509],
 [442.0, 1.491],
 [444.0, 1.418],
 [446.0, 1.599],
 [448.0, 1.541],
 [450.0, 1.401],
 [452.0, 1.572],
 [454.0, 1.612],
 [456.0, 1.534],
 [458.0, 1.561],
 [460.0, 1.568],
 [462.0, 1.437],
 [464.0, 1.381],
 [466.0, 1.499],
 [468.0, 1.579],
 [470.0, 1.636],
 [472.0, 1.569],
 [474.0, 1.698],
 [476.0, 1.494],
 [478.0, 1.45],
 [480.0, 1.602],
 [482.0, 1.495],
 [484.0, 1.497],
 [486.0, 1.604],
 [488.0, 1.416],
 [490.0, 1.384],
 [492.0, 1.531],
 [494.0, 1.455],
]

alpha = 4.9 yr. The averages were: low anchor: 1.68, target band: 1.49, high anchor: 1.49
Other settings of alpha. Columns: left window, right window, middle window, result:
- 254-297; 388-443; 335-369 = -1.3 yr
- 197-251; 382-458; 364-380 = 0.7 yr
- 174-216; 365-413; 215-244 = 3.1 yr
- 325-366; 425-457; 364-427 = 3.5 yr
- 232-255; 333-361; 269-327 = 6.3 yr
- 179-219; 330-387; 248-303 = 3.5 yr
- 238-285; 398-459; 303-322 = 5.7 yr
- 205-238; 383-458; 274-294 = -0.5 yr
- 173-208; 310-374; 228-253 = 2.8 yr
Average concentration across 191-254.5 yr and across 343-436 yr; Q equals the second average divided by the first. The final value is 0.8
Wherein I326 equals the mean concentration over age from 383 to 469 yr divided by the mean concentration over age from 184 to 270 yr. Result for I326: 0.82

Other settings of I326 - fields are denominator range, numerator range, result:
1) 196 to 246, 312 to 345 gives 0.77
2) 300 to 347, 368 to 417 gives 1.06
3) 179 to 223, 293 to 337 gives 0.70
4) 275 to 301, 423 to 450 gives 0.88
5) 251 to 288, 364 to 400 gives 0.89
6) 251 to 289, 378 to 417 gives 0.87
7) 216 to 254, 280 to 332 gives 0.84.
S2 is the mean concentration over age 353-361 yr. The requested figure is 1.61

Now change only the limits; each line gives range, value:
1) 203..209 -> 1.92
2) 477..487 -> 1.53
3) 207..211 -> 1.84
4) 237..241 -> 1.62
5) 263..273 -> 1.72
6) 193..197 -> 2.08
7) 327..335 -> 1.56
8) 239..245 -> 1.65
